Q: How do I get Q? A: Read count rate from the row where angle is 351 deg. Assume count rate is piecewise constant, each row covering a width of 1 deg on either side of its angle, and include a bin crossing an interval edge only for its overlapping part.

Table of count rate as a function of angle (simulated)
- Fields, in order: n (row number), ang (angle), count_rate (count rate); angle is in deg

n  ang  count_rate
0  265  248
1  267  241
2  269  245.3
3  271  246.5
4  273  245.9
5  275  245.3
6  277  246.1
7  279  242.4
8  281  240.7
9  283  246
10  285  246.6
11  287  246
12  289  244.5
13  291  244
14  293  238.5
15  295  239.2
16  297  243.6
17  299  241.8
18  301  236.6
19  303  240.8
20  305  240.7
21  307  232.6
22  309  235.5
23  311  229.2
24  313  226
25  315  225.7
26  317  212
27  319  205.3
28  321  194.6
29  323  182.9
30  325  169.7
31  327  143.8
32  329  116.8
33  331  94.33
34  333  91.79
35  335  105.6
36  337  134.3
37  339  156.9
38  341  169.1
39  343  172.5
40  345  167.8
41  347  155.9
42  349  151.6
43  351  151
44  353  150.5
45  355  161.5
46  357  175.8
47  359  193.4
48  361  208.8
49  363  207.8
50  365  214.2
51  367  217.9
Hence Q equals 151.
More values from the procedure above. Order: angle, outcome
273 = 245.9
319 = 205.3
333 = 91.79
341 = 169.1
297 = 243.6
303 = 240.8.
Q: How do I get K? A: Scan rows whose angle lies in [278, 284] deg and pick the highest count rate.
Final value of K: 246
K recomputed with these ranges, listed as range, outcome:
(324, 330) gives 169.7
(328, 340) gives 156.9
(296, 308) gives 243.6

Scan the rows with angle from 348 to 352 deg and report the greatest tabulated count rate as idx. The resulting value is 151.6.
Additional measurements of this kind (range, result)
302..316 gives 240.8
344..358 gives 175.8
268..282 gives 246.5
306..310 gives 235.5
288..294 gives 244.5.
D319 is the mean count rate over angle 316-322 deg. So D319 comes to 204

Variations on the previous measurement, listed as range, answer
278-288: 244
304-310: 236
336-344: 158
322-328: 165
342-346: 170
